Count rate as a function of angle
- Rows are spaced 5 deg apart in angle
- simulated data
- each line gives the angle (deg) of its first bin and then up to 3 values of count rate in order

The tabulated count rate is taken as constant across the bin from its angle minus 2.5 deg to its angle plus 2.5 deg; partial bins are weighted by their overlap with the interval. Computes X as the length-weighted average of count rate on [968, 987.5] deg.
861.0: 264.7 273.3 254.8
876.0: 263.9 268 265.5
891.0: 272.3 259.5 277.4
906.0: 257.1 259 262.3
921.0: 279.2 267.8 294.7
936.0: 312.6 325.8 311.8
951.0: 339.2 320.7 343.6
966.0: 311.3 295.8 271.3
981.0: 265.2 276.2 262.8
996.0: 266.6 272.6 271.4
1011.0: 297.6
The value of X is 278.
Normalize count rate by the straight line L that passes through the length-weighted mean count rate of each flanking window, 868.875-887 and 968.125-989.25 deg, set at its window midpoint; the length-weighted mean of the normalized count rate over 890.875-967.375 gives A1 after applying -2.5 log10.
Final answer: -0.09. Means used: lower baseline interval 263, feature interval 294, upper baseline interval 277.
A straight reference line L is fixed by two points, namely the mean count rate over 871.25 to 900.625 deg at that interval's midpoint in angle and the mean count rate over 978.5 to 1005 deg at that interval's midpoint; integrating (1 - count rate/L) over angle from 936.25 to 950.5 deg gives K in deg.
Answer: -2.8 deg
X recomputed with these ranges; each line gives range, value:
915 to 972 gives 307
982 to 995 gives 269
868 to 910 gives 265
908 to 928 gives 267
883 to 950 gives 282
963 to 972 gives 307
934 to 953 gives 322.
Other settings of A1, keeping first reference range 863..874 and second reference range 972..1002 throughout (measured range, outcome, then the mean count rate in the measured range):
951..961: -0.23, 331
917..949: -0.12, 298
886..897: -0.01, 267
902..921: 0.01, 263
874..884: -0.01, 266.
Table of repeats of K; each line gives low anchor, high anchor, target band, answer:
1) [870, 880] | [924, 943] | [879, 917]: 1.54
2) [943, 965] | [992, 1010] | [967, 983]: 1.16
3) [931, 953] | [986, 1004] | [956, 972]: -1.14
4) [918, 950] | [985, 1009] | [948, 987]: -2.69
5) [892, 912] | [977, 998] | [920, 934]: -0.87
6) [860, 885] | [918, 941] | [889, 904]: 0.39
